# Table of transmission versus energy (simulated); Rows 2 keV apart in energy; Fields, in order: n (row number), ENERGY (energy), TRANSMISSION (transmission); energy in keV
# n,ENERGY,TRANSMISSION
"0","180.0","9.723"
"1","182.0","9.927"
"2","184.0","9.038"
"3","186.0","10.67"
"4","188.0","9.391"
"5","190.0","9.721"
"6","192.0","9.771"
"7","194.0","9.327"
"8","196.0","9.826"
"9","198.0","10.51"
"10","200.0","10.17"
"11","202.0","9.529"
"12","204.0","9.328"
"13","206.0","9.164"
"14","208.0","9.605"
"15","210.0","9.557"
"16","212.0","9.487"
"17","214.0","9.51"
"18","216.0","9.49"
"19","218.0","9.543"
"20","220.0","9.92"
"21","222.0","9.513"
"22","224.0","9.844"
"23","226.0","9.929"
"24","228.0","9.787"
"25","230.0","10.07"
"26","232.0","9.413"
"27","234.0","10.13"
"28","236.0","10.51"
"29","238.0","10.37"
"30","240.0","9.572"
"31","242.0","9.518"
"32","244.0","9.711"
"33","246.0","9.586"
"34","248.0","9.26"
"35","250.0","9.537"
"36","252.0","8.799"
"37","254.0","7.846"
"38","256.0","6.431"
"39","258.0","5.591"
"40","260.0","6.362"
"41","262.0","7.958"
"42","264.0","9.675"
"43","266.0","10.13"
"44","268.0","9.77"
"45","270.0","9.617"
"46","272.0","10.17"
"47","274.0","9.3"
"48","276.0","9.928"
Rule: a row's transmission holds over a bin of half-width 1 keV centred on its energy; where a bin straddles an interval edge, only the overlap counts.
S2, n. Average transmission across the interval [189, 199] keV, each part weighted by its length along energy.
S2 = 9.83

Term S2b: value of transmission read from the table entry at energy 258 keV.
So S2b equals 5.591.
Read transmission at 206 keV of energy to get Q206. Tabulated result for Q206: 9.164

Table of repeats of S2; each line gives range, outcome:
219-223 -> 9.72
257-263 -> 6.64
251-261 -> 7.01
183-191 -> 9.71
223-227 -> 9.89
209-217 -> 9.51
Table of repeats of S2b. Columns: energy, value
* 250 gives 9.537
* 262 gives 7.958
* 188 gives 9.391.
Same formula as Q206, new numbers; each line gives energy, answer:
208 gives 9.605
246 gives 9.586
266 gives 10.13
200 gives 10.17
